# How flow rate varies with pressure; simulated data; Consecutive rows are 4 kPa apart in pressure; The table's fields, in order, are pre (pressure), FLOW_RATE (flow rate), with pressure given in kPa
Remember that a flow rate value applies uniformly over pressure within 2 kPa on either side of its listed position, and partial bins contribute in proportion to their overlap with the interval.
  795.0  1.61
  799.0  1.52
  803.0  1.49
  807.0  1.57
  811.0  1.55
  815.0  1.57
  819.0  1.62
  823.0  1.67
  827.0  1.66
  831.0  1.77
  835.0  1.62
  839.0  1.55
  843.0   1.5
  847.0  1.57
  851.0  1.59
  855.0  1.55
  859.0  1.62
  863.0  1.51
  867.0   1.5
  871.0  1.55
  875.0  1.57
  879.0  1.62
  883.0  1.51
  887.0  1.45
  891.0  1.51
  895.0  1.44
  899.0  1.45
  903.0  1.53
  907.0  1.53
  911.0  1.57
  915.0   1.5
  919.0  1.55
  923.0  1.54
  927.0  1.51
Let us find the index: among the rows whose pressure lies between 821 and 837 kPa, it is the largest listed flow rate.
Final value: 1.77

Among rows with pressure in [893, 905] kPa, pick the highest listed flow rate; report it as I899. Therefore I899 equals 1.53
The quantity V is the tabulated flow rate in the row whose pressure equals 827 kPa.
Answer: 1.66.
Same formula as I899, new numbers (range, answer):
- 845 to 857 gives 1.59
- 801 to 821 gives 1.62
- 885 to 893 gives 1.51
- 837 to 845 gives 1.55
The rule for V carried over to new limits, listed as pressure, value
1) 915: 1.5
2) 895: 1.44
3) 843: 1.5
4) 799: 1.52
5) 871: 1.55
